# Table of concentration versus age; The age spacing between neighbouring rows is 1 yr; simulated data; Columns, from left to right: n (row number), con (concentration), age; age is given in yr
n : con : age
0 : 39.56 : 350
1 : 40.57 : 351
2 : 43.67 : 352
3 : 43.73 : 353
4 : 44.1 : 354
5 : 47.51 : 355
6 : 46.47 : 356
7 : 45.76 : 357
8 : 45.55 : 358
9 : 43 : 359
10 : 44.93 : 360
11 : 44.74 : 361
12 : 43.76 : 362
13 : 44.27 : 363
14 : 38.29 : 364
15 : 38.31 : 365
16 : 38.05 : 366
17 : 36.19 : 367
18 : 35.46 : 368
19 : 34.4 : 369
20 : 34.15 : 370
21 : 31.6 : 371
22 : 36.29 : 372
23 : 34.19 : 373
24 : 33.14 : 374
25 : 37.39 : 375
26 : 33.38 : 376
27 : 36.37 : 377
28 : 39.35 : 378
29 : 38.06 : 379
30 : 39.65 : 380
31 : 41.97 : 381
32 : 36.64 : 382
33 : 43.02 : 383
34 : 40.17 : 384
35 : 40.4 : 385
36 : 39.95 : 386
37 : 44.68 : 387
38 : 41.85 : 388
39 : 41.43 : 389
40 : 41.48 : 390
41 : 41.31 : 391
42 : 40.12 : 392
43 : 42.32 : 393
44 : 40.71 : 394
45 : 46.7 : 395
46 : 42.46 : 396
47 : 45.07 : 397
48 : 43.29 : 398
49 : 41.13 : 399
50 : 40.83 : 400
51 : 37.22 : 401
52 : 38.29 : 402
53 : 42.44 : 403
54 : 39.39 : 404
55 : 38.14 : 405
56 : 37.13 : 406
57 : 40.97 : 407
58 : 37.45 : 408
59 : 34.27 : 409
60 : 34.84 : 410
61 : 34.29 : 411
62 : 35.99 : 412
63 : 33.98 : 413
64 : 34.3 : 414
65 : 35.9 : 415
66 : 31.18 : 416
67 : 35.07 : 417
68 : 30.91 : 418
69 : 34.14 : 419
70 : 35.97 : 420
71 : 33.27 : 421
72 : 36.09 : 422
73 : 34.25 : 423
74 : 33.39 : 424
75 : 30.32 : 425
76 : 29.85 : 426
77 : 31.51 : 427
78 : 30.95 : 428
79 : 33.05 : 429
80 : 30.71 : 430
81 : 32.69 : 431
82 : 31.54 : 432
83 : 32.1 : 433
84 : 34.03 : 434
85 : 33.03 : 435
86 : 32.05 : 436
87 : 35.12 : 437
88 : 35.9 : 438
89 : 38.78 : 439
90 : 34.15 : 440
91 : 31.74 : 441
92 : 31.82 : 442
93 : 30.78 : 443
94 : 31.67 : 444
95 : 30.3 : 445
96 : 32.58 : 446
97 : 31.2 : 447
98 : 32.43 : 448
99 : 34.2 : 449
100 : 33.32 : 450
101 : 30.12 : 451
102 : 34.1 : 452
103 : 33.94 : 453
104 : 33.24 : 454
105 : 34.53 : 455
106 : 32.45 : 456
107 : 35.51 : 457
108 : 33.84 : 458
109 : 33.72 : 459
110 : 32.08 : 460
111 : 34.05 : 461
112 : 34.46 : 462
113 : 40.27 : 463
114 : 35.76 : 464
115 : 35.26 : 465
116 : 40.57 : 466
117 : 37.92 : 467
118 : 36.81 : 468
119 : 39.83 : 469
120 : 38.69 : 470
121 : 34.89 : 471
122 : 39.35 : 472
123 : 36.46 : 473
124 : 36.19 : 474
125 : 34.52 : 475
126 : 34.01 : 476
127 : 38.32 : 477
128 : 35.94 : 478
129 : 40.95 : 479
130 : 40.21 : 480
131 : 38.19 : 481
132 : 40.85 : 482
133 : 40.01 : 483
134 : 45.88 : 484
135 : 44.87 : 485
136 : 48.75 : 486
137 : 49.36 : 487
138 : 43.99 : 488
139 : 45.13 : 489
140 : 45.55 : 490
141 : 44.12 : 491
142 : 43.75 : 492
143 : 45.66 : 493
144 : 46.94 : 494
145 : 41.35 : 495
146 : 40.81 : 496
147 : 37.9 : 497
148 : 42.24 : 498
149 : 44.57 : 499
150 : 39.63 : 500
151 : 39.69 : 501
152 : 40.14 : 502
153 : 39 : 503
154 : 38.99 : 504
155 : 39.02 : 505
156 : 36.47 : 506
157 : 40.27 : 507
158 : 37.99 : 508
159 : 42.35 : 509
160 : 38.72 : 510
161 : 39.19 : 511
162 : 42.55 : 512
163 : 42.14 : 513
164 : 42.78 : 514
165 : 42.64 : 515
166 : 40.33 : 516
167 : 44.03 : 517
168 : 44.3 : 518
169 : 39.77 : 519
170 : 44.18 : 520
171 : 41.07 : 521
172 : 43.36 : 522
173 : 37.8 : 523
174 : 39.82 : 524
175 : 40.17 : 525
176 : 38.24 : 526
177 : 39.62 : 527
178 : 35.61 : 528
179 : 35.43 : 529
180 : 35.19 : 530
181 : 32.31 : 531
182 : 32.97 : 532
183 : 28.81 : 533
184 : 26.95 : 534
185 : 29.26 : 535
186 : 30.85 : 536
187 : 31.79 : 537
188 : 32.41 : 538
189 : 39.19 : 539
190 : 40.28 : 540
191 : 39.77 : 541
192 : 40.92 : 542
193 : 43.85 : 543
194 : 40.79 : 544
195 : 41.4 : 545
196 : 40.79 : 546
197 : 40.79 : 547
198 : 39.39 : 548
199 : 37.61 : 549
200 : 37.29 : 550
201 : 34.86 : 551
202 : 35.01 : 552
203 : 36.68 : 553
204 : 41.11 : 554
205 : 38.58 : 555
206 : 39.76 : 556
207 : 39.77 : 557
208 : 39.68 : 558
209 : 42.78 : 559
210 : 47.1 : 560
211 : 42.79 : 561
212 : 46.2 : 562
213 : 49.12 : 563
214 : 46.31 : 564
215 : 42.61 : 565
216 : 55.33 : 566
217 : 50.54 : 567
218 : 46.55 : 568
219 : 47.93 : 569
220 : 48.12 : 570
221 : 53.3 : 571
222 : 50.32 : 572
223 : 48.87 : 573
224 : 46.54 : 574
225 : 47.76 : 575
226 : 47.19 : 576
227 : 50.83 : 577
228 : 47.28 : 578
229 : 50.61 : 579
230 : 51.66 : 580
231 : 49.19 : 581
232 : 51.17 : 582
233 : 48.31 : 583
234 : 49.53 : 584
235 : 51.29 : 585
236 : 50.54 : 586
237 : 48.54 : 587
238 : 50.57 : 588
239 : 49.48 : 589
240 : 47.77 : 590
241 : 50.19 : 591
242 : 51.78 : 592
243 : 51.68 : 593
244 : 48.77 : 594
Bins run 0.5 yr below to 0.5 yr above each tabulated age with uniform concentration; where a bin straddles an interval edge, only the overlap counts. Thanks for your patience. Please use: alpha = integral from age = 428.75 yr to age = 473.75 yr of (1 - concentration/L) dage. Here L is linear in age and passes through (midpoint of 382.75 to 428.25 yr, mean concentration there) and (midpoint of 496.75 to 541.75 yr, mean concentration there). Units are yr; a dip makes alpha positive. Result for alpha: 4.5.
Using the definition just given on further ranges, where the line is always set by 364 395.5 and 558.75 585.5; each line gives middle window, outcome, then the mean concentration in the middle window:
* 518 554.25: 7.18 yr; 37.4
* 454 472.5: 2.98 yr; 36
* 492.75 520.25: 2.46 yr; 41.1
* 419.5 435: 3.18 yr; 32.7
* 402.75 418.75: 1.73 yr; 35.9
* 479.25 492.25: 0.08 yr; 43.8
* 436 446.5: 2.16 yr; 33.2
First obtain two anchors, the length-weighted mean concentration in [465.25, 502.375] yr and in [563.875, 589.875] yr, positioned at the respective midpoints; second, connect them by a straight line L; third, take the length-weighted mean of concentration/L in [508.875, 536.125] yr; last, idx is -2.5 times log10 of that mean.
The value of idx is 0.16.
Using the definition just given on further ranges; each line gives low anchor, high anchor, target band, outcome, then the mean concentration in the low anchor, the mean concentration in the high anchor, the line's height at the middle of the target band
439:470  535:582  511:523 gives -0.07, 34.2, 43.2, 39.6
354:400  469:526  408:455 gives 0.22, 40.4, 41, 40.6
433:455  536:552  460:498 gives -0.15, 33.1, 38.4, 34.9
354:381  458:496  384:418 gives 0.01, 39.4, 39.8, 39.5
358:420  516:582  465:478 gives 0.08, 38.7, 41.6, 40.2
